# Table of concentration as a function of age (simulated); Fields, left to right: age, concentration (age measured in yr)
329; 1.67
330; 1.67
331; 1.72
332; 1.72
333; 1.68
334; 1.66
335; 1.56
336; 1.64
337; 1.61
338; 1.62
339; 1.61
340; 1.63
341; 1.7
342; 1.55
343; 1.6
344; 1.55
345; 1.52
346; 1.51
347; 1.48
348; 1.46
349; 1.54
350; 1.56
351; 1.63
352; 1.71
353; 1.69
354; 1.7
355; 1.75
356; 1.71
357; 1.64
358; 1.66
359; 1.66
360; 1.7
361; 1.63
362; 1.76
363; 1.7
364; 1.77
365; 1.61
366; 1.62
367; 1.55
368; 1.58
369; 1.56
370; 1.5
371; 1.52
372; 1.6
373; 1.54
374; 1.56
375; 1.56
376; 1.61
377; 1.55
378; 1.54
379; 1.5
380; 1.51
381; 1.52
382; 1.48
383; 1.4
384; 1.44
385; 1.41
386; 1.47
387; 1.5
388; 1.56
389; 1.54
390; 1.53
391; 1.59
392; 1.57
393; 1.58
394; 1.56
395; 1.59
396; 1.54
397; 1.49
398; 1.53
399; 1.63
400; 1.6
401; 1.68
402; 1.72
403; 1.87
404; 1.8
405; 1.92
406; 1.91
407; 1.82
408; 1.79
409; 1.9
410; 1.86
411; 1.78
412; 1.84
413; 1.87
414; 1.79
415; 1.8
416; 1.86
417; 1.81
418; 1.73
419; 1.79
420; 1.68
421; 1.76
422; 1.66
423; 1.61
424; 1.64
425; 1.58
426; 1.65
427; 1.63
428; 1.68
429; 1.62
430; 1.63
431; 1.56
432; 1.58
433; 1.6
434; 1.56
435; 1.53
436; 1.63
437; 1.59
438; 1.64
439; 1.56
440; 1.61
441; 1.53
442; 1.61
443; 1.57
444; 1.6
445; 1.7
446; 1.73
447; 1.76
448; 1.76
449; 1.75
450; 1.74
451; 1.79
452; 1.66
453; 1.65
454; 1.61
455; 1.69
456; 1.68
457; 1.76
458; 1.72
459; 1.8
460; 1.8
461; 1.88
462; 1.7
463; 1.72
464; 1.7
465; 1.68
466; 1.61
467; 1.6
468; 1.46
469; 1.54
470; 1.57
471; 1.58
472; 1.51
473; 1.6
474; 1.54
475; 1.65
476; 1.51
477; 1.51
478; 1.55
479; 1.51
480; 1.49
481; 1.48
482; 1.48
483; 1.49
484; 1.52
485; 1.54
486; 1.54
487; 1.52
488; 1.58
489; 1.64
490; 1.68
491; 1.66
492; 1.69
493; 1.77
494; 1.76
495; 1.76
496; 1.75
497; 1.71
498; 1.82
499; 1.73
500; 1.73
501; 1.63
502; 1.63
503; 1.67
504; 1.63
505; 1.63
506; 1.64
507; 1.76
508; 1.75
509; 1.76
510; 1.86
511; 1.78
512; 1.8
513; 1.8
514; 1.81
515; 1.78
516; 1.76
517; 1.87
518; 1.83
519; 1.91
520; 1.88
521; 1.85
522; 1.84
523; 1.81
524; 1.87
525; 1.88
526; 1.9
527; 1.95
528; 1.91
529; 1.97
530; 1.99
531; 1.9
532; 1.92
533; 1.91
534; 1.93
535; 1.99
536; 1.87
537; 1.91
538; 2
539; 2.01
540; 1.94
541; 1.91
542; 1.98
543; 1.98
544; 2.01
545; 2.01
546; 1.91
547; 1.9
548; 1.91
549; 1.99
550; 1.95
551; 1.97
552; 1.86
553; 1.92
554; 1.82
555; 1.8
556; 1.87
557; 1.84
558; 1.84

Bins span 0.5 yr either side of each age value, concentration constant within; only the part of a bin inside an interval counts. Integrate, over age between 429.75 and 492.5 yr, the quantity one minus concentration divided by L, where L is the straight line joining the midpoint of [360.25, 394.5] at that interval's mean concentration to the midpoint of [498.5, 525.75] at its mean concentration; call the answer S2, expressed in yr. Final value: 2.6 yr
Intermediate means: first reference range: 1.56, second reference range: 1.77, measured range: 1.62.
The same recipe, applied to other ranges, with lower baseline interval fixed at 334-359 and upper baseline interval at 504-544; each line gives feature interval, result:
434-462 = 1.3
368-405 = 2.3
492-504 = 0.7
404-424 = -1.0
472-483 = 1.7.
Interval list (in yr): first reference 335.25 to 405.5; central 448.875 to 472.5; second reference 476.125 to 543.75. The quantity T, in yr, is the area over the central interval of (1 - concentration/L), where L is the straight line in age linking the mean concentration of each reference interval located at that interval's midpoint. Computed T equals 0.43 yr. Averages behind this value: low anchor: 1.6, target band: 1.67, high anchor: 1.77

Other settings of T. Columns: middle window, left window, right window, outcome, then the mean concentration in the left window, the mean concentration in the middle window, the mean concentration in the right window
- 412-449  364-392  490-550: -0.5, 1.54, 1.67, 1.84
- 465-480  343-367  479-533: 1.4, 1.63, 1.55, 1.74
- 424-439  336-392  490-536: 0.7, 1.58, 1.61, 1.8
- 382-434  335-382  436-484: -1.5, 1.6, 1.66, 1.63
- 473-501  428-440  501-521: 1.6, 1.6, 1.62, 1.76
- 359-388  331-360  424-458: 1.2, 1.62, 1.56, 1.64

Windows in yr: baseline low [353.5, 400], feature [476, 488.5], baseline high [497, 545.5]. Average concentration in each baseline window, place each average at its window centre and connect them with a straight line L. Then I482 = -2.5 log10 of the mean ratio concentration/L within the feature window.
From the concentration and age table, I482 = 0.17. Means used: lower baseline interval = 1.58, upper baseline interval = 1.85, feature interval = 1.52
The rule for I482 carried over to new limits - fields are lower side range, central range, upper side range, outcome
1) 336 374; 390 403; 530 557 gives 0.06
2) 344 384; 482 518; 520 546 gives 0.10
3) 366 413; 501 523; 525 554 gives 0.07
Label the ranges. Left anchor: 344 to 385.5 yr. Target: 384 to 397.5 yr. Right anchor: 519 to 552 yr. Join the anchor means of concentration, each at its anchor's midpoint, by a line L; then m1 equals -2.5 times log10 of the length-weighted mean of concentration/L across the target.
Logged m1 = 0.07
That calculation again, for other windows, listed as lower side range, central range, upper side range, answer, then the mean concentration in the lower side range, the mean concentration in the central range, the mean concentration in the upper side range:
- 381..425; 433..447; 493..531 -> 0.07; 1.67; 1.61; 1.8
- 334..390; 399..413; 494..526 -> -0.10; 1.58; 1.8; 1.77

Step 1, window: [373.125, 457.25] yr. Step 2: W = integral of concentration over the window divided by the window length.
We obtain 1.65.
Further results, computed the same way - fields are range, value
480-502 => 1.64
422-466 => 1.66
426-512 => 1.65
